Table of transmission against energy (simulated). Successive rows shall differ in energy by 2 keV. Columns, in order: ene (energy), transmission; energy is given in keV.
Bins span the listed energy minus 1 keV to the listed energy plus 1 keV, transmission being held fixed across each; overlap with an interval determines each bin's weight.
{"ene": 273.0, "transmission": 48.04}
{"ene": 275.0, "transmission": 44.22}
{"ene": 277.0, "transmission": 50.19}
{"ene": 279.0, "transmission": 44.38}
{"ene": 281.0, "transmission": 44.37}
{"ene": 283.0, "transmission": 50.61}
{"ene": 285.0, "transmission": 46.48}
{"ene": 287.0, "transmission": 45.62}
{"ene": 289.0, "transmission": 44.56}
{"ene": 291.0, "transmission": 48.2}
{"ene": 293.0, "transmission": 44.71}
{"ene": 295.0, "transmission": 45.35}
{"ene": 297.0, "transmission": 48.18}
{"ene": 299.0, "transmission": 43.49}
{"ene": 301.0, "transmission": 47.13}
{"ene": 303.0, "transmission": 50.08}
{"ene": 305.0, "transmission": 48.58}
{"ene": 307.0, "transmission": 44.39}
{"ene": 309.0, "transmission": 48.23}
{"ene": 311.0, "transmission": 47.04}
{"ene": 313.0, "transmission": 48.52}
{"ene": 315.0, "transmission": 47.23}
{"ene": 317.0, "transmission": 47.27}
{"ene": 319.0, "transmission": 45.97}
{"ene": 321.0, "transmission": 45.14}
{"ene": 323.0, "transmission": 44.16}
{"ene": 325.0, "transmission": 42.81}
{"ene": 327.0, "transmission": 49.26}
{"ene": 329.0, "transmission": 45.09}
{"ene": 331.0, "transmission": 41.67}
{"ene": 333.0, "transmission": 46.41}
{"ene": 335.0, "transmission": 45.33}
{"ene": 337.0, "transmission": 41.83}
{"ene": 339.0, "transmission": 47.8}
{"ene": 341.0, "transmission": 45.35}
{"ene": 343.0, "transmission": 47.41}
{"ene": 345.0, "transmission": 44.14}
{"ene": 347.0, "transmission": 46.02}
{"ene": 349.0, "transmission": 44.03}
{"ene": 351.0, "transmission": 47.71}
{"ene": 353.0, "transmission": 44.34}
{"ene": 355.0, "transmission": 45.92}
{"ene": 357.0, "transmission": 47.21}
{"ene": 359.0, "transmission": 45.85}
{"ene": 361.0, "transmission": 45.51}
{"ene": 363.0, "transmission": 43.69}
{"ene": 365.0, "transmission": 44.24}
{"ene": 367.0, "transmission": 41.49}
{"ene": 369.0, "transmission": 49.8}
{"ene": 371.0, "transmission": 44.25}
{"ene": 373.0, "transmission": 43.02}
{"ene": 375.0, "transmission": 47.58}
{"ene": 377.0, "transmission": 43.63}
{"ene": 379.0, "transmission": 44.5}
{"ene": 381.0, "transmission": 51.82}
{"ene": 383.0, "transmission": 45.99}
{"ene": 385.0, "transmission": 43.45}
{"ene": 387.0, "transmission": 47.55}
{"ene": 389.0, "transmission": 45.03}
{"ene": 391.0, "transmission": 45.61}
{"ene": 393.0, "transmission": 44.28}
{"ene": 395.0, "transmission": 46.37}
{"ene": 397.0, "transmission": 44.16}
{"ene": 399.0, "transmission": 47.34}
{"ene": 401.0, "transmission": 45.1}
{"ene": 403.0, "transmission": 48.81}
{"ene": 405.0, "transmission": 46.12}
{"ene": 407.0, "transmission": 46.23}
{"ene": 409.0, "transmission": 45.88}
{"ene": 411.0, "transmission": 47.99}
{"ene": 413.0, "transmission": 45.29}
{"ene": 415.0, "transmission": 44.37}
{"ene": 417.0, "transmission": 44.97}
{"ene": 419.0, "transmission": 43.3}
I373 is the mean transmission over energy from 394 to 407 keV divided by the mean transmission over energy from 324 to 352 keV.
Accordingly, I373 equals 1.02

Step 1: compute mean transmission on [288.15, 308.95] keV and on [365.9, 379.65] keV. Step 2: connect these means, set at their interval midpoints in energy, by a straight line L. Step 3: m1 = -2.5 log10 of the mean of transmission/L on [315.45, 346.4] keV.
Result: 0.01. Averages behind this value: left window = 46.6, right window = 44.9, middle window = 45.4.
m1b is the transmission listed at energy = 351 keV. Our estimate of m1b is 47.71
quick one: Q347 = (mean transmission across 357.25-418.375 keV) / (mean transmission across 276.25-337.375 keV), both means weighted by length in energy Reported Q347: 1.0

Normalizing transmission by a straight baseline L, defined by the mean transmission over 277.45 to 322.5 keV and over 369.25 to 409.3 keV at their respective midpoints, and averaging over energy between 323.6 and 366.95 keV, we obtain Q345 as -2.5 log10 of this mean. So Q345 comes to 0.02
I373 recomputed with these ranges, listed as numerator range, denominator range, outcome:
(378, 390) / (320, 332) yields 1.04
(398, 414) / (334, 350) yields 1.03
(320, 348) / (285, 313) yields 0.97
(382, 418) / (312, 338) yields 1.01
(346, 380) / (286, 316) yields 0.97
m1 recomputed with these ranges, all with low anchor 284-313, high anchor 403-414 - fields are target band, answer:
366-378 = 0.04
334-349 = 0.03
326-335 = 0.02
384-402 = 0.03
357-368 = 0.05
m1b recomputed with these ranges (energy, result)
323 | 44.16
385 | 43.45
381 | 51.82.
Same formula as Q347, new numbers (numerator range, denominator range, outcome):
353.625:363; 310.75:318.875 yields 0.97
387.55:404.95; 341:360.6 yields 1.00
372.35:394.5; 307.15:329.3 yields 0.99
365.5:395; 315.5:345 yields 1.00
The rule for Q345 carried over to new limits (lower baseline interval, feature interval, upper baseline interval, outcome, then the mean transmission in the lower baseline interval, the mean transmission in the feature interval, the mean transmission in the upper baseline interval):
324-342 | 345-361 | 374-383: 0.00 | 45.1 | 45.7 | 46.8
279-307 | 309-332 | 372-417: 0.01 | 46.6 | 45.9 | 45.9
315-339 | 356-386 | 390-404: 0.00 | 45.2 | 45.5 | 46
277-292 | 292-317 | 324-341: -0.02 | 46.6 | 46.9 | 45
